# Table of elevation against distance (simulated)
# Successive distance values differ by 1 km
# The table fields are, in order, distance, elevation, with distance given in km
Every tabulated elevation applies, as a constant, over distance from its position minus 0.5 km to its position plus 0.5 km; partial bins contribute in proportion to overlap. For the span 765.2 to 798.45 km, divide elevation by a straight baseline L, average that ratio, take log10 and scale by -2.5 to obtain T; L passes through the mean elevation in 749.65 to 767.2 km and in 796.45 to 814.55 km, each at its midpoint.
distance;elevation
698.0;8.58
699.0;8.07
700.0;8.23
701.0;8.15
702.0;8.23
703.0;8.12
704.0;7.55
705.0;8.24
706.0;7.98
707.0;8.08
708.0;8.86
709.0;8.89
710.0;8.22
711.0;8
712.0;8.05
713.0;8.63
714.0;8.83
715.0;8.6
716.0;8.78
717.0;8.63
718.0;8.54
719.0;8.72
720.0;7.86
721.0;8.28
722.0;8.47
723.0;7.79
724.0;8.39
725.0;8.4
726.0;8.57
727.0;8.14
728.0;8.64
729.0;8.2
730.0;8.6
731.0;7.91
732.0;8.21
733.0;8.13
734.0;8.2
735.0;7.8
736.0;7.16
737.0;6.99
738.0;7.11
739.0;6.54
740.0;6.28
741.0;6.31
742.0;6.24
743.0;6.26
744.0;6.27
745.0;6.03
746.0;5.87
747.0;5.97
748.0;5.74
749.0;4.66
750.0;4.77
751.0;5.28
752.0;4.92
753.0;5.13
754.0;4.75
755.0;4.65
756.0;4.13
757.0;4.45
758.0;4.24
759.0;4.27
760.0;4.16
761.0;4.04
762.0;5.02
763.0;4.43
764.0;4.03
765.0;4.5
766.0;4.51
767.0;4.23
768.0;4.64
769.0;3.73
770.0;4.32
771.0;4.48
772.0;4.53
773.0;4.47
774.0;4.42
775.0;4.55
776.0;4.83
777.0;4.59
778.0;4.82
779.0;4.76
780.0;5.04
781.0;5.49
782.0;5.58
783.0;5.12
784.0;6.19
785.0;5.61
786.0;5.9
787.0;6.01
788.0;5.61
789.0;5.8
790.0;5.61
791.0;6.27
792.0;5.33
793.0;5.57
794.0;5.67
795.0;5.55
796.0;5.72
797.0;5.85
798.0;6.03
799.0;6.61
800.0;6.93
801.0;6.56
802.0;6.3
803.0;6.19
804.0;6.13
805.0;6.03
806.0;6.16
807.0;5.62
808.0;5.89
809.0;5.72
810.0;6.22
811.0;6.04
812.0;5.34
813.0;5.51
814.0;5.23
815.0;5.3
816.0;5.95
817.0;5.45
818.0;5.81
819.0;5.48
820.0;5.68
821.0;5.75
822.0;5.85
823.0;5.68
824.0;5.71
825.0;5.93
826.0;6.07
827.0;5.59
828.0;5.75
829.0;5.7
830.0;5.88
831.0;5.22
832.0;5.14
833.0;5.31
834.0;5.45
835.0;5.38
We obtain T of 0.02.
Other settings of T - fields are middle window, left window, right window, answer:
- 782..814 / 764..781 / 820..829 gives -0.15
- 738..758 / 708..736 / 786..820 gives 0.35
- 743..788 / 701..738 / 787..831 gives 0.38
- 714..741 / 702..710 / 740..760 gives -0.18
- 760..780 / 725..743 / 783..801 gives 0.41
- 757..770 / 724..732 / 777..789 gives 0.44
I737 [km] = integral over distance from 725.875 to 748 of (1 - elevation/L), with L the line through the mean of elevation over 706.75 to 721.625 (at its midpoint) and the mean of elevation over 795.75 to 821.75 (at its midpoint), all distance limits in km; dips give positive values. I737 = 1.9 km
